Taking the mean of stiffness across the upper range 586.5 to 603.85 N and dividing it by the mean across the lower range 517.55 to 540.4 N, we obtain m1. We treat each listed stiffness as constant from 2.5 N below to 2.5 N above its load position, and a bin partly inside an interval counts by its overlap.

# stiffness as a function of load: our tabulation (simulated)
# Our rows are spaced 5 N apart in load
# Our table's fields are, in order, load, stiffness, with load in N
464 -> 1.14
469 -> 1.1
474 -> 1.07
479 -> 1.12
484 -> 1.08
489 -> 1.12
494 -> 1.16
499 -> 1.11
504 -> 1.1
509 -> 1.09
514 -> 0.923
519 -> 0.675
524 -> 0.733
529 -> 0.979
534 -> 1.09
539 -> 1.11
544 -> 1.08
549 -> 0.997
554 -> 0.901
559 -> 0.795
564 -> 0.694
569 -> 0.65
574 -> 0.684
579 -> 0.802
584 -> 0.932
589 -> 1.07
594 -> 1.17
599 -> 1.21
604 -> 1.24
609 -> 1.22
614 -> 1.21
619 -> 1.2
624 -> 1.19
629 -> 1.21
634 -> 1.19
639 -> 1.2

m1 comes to 1.26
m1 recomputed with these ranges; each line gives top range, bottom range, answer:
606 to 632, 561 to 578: 1.75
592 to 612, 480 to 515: 1.11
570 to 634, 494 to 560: 1.11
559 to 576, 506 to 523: 0.78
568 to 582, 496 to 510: 0.66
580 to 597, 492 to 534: 1.06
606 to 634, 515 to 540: 1.33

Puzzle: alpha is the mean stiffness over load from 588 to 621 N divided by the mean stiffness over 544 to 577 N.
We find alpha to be 1.5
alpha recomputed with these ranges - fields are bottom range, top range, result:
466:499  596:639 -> 1.09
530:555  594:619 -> 1.17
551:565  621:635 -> 1.47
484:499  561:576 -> 0.60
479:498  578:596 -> 0.90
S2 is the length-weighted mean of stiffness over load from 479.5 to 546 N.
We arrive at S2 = 1.02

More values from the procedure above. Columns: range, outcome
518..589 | 0.877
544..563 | 0.906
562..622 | 1.01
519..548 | 0.97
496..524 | 0.961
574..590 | 0.883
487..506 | 1.12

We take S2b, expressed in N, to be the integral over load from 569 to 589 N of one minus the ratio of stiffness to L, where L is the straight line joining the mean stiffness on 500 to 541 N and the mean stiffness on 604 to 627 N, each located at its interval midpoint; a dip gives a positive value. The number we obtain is 5.3 N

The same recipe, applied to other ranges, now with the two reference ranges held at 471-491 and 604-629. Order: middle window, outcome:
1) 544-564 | 4.5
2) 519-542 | 3.9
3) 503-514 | 0.6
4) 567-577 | 4.2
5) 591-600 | 0.1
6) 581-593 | 1.7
